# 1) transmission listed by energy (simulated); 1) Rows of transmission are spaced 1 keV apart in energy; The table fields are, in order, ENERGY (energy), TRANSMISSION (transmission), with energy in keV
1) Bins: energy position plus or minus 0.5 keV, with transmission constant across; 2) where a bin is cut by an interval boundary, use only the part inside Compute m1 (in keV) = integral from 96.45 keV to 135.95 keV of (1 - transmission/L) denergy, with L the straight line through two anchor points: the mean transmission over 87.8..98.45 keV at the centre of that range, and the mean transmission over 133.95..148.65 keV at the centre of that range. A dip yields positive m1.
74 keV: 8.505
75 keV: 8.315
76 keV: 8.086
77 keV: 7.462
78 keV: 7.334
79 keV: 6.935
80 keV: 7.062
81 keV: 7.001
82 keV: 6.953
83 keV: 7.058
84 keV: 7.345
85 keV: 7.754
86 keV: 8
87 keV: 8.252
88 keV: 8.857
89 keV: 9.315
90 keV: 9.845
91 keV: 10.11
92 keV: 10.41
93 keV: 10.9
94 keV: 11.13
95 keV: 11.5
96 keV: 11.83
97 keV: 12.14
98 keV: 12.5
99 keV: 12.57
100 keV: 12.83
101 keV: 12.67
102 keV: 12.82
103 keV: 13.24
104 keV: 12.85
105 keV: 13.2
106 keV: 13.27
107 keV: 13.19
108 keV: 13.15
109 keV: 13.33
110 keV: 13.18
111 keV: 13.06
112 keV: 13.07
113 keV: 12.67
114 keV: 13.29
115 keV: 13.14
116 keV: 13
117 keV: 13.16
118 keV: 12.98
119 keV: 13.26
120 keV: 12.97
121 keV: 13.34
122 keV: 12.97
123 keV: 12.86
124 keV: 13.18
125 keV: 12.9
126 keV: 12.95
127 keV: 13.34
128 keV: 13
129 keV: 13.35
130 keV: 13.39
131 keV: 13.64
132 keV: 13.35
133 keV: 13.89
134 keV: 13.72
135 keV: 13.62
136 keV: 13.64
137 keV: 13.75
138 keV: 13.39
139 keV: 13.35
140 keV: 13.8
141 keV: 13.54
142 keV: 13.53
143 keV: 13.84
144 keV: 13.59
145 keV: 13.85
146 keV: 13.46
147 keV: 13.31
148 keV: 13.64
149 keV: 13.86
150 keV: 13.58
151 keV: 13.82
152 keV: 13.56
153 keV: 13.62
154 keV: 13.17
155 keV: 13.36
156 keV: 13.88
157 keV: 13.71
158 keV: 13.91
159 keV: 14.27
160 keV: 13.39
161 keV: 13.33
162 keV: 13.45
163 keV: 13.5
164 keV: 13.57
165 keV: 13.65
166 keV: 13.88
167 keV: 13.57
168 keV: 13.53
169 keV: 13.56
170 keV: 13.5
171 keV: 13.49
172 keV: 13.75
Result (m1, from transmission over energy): -3.2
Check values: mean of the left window 10.8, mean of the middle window 13.1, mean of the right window 13.6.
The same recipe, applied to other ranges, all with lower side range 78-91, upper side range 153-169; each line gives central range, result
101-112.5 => -4.2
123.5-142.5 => -3.2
